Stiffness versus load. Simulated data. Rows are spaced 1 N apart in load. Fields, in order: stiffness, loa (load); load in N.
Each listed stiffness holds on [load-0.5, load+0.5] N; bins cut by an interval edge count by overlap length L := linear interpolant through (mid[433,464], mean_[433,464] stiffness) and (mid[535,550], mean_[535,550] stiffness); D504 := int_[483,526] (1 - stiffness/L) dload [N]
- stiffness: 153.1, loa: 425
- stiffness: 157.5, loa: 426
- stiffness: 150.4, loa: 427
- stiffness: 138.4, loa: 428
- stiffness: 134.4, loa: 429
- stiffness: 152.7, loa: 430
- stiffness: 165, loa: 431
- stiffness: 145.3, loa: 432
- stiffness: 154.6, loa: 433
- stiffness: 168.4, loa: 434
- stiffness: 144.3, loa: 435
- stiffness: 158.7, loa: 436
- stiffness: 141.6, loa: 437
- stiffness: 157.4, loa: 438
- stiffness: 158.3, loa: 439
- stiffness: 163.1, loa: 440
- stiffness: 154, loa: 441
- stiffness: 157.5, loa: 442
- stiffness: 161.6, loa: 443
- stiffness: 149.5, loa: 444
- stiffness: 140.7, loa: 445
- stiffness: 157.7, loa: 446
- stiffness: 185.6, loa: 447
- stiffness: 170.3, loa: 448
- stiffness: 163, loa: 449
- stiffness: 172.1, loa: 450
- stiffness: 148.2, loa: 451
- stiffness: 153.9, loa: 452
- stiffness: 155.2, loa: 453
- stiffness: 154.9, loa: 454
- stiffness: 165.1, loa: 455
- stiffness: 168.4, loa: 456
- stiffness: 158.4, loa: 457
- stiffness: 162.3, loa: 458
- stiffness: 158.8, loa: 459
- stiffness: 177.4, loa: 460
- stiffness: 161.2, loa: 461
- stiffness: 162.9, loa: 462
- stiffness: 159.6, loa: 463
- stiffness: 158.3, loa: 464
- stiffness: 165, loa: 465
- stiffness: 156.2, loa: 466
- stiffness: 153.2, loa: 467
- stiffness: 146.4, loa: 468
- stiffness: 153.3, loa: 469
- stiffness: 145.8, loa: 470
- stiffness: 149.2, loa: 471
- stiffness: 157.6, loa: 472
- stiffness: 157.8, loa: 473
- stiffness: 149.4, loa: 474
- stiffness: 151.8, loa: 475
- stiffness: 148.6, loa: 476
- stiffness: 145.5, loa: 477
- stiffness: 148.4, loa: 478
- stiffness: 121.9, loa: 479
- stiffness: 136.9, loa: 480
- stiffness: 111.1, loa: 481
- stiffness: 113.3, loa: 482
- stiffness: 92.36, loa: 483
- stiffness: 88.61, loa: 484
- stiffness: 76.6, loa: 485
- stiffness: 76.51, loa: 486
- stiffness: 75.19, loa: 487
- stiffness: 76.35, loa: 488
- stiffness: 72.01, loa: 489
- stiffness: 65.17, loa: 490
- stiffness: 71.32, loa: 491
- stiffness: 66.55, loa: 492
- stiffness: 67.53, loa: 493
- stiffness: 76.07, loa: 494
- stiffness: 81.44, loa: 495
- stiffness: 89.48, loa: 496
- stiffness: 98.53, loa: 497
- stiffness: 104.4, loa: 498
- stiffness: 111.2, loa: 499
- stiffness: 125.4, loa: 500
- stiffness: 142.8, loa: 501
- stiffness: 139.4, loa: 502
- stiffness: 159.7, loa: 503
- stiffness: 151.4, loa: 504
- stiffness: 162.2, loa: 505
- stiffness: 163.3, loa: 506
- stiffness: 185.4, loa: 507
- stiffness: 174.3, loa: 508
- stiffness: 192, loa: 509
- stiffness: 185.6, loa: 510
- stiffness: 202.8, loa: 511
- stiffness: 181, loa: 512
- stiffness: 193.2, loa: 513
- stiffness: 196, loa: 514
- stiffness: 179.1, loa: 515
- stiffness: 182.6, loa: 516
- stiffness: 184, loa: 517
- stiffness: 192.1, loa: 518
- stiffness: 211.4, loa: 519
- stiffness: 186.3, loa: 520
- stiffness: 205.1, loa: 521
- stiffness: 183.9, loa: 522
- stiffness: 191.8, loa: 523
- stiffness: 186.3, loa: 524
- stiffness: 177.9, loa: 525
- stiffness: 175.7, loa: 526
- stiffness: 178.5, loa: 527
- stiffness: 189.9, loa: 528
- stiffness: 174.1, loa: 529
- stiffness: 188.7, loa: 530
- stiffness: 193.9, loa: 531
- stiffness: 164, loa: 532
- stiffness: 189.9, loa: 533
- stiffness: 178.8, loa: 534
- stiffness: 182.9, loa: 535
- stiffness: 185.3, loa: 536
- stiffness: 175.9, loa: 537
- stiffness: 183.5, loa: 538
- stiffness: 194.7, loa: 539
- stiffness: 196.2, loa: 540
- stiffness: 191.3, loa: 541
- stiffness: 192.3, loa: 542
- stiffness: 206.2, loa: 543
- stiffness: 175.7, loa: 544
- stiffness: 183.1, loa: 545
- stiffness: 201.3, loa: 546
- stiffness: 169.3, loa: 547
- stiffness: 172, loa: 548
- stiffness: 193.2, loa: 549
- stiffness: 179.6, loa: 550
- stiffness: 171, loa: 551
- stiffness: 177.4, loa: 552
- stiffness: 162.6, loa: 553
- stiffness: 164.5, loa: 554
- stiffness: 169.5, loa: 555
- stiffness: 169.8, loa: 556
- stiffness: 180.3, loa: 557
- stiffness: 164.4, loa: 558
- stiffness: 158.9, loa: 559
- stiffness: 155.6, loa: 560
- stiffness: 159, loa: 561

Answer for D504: 8.7 N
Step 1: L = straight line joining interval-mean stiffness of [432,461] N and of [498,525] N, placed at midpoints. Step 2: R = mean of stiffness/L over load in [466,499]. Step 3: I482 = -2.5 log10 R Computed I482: 0.43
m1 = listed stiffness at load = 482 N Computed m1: 113.3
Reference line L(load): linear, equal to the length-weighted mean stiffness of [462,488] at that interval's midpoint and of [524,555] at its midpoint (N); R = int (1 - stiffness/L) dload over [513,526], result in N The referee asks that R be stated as -1.7 N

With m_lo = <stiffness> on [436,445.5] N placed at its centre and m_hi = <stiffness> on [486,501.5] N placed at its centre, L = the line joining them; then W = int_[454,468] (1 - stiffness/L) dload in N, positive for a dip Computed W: -3.6 N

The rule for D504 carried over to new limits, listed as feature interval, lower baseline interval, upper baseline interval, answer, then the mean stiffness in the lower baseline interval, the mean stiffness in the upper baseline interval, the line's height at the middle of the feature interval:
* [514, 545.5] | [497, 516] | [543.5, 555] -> -3.0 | 163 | 177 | 170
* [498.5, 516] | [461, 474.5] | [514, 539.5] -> 0.8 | 155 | 186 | 176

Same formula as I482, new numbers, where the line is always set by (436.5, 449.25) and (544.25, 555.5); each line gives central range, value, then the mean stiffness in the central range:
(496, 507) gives 0.23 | 136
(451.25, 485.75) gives 0.12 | 146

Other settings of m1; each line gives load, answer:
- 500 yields 125.4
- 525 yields 177.9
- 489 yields 72.01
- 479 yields 121.9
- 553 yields 162.6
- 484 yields 88.61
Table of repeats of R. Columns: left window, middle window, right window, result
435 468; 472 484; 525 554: 2.4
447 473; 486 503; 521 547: 7.8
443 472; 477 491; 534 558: 5.8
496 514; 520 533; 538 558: -1.2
